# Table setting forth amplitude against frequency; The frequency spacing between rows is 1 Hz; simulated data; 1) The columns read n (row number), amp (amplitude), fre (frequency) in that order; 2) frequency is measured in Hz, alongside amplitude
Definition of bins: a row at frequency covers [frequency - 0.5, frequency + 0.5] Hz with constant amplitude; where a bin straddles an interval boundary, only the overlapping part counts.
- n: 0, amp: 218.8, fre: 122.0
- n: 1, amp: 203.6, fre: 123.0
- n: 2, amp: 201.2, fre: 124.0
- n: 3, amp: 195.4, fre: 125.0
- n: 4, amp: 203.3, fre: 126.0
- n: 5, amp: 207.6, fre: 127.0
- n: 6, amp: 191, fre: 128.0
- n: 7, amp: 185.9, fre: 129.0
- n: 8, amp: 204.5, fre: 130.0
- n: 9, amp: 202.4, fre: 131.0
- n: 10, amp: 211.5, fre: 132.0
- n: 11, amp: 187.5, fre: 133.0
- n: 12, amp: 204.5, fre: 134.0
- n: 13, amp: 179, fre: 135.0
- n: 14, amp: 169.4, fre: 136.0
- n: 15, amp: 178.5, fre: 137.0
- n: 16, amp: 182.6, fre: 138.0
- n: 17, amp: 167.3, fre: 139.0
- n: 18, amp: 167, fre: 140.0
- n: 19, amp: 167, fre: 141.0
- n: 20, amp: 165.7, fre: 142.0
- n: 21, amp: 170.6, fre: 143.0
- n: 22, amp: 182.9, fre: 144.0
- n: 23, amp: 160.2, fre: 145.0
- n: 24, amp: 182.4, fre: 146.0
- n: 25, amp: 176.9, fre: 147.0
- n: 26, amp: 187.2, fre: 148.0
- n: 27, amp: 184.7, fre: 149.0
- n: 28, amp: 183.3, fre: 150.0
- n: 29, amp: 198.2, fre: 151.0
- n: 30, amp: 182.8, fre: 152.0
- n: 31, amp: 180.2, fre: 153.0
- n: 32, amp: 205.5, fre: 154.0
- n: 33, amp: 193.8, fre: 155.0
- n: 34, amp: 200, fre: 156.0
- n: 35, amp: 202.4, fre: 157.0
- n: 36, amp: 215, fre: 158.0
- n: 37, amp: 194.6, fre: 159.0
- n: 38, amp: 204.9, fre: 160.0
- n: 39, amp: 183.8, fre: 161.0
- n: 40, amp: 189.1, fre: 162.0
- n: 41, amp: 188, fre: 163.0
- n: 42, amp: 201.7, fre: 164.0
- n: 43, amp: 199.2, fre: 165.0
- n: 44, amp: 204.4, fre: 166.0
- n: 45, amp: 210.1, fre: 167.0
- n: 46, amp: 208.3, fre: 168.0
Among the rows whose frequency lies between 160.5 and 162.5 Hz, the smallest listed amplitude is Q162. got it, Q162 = 183.8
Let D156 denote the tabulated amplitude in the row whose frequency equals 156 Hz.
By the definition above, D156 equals 200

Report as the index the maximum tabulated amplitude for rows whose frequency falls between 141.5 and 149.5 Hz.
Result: 187.2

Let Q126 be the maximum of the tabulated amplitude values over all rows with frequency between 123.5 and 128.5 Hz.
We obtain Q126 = 207.6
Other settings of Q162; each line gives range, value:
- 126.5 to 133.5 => 185.9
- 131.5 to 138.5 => 169.4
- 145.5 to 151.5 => 176.9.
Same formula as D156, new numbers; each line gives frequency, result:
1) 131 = 202.4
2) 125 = 195.4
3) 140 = 167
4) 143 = 170.6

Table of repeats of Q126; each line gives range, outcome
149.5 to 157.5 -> 205.5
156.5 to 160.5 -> 215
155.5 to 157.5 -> 202.4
